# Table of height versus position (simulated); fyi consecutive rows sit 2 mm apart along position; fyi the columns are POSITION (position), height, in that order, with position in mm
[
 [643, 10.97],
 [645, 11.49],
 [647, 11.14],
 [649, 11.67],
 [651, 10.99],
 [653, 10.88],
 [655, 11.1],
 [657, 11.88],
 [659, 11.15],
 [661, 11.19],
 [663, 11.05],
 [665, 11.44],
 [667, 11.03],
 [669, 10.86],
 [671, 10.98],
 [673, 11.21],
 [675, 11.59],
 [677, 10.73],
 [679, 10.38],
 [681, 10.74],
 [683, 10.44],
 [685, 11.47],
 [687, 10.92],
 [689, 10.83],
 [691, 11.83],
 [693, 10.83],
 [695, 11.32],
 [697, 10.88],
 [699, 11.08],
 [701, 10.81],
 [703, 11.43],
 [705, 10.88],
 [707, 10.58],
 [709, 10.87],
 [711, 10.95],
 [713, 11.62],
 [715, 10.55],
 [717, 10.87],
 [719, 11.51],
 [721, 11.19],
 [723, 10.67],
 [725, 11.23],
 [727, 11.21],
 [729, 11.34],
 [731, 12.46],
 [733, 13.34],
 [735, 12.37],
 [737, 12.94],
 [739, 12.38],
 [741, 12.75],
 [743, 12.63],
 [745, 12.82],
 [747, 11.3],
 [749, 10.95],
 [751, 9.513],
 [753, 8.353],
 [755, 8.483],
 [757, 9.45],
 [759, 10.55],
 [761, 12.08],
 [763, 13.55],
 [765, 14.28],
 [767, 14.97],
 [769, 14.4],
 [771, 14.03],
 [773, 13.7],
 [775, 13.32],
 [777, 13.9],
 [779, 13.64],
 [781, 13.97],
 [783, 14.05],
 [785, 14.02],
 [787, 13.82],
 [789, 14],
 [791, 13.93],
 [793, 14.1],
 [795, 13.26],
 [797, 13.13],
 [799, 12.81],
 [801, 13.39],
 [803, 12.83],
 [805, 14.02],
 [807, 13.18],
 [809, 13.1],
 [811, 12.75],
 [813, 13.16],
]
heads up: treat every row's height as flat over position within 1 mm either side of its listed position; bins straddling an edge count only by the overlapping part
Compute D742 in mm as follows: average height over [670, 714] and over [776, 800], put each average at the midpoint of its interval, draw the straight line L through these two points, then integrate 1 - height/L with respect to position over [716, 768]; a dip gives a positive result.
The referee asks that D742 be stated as 3.2 mm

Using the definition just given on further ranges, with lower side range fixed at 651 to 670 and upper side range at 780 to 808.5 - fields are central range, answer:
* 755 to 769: 0.74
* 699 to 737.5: 2.64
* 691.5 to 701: 0.62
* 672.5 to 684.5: 0.66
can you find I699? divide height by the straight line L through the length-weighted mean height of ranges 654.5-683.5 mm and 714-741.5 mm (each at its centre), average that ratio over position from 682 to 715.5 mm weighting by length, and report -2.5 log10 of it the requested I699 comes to 0.04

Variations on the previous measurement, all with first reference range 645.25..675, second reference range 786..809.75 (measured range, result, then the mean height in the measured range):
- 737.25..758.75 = 0.16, 10.9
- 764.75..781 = -0.08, 14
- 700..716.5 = 0.10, 11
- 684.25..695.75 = 0.05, 11.2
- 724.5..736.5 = 0.03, 12.1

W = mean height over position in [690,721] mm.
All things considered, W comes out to 11.1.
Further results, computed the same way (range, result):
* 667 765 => 11.2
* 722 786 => 12.3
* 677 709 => 11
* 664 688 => 11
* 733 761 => 11.2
